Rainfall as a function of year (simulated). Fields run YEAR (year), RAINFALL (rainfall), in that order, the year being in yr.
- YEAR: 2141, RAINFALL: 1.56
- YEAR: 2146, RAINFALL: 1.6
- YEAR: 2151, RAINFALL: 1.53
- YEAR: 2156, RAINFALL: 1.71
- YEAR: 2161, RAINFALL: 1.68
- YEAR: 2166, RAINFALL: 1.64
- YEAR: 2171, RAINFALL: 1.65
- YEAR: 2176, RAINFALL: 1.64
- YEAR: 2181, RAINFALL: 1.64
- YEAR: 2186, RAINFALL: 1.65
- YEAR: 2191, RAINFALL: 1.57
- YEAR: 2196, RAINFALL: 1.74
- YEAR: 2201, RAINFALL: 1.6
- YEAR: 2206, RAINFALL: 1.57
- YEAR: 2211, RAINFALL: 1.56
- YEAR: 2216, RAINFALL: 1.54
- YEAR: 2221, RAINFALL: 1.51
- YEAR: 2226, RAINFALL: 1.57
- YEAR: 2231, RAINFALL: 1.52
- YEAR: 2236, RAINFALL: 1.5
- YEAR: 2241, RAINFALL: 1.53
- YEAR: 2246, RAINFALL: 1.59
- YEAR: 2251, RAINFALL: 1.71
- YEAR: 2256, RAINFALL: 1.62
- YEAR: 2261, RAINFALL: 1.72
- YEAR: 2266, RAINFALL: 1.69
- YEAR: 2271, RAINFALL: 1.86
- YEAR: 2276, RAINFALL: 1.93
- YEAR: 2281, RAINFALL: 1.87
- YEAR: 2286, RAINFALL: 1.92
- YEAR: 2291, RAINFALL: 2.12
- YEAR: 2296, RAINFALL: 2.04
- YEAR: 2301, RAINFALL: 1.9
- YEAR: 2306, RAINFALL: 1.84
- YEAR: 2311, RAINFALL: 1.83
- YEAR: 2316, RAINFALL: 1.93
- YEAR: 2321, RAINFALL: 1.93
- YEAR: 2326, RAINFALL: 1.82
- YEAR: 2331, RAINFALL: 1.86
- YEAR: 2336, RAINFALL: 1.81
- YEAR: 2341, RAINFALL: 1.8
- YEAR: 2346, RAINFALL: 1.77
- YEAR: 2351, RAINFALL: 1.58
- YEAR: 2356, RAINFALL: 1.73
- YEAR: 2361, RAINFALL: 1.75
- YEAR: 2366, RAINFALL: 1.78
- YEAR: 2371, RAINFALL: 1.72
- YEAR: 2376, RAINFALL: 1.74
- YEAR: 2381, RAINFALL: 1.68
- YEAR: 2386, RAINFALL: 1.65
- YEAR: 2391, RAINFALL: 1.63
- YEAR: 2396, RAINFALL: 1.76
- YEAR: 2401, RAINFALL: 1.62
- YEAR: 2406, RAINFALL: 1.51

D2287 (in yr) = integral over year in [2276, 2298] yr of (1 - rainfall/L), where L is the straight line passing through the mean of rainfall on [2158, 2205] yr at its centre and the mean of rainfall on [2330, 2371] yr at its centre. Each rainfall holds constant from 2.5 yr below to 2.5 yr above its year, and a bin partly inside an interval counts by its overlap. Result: -3.4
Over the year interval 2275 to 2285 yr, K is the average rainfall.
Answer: 1.9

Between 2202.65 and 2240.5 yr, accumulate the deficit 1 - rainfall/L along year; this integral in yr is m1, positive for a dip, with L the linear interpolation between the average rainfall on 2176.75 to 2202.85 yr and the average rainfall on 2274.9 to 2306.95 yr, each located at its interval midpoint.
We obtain 4.3 yr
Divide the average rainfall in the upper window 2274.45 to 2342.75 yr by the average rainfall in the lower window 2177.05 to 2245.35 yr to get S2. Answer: 1.20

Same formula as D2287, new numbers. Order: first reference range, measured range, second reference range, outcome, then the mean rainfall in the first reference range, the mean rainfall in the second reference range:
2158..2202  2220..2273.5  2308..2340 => 3.8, 1.65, 1.86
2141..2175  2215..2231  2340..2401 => 1.1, 1.63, 1.71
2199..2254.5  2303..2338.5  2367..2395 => -4.7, 1.56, 1.69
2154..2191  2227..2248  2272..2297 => 3.4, 1.65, 1.97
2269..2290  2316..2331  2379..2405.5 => -0.6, 1.91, 1.66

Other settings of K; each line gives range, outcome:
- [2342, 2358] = 1.7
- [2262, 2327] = 1.9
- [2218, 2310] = 1.75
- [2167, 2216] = 1.62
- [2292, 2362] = 1.84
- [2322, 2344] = 1.83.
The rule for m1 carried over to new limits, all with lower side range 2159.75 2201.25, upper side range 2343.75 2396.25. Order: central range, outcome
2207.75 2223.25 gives 1.11 yr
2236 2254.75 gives 0.80 yr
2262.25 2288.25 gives -2.64 yr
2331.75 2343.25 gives -0.80 yr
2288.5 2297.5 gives -2.15 yr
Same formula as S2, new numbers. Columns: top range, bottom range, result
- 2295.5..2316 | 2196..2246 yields 1.22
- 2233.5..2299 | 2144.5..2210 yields 1.09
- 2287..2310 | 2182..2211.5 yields 1.21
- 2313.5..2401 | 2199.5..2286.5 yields 1.06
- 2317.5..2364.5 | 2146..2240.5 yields 1.12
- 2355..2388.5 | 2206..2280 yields 1.05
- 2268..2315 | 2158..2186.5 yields 1.16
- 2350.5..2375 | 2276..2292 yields 0.88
